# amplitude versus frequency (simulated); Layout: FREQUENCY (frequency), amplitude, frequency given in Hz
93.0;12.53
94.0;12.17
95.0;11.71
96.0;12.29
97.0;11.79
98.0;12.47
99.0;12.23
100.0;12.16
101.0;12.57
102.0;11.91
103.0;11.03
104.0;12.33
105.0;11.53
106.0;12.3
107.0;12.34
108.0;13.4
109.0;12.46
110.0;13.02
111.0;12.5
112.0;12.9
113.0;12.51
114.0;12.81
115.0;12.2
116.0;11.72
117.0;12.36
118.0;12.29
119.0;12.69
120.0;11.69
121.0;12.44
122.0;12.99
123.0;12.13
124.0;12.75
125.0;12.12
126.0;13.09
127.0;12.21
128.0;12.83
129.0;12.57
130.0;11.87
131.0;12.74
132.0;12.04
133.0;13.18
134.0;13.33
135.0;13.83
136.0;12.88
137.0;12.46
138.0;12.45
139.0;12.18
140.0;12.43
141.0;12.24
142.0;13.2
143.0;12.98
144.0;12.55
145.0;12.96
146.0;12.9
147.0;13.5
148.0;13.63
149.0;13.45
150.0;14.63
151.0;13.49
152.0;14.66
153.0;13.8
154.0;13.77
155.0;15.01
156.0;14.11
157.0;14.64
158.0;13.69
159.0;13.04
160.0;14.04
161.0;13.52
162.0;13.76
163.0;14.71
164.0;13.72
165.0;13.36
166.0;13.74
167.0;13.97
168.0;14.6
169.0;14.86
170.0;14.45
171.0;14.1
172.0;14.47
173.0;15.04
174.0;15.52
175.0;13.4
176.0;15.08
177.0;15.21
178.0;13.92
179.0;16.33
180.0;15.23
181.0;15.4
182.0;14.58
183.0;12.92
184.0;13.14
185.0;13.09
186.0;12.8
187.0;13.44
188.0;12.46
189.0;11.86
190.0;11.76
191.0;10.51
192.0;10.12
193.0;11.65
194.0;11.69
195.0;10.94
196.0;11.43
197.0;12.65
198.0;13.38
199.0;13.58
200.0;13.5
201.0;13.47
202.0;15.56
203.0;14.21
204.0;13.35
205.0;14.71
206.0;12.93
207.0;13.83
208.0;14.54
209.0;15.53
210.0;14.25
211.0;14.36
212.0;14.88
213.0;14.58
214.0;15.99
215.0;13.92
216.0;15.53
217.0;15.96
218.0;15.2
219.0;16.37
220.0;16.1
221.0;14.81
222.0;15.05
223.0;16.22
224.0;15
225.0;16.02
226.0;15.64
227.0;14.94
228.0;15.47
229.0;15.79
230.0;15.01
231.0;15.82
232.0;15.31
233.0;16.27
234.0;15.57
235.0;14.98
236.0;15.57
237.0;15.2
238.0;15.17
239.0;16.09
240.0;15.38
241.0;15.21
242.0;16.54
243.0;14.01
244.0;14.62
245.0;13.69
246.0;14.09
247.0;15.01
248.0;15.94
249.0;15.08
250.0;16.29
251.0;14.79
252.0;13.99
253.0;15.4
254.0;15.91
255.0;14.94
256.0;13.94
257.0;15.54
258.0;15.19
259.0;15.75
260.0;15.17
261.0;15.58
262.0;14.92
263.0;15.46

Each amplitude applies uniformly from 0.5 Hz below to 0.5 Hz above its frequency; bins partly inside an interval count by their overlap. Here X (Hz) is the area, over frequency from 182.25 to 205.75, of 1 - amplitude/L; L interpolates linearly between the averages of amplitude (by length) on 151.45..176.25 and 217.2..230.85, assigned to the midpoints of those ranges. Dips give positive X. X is 3.4 Hz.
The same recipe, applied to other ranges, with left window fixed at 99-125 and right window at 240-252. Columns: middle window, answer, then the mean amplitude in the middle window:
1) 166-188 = -1.1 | 14.3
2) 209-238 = -1.6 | 15.4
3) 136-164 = -0.8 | 13.5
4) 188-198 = 1.7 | 11.6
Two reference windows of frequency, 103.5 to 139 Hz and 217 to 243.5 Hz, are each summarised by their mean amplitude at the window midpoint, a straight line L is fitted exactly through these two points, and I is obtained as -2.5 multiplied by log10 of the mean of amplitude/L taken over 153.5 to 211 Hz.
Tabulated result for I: 0.04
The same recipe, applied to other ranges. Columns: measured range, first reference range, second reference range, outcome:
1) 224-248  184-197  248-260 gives -0.08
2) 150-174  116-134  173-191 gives -0.06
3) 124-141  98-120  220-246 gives 0.02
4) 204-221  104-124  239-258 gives -0.04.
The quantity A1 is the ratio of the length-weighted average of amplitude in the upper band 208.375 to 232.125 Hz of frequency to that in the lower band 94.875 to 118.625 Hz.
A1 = 1.25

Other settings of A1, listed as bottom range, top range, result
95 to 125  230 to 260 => 1.23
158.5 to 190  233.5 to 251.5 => 1.08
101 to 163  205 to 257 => 1.17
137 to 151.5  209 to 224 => 1.17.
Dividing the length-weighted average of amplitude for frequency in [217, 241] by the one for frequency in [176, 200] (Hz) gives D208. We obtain 1.2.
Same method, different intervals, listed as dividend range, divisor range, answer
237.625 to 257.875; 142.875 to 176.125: 1.08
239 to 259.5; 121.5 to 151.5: 1.17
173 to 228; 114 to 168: 1.07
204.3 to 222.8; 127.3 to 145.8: 1.17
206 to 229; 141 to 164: 1.11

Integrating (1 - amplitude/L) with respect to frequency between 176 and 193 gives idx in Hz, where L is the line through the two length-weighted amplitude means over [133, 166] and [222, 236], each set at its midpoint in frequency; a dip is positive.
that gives 1.2 Hz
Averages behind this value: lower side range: 13.5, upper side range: 15.5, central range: 13.3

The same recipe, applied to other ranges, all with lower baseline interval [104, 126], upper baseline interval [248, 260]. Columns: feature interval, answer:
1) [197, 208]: 0.27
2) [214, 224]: -0.66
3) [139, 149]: 0.08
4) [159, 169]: -0.39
